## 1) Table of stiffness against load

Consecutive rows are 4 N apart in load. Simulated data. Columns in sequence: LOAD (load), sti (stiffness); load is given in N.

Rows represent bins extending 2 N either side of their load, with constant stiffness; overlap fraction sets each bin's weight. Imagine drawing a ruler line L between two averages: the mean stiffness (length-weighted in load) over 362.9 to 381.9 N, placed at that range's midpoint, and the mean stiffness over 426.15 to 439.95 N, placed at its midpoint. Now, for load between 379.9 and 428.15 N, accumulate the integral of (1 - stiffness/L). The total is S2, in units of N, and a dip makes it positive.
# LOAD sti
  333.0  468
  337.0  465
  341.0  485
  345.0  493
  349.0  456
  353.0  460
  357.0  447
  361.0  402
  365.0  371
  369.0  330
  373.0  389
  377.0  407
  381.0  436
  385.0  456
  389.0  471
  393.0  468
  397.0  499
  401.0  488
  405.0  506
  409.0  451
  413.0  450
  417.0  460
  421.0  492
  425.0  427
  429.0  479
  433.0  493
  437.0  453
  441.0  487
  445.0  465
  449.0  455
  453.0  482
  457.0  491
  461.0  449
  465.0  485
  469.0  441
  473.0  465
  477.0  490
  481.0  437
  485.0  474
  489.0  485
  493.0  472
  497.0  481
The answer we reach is -4.3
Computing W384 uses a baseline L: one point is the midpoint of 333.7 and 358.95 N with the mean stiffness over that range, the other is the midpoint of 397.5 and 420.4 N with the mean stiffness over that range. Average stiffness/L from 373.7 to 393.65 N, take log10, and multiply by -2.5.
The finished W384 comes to 0.07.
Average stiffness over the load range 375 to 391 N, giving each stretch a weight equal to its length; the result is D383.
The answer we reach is 442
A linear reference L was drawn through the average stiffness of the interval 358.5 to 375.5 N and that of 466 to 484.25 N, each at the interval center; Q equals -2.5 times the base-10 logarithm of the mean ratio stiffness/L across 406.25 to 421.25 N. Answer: -0.122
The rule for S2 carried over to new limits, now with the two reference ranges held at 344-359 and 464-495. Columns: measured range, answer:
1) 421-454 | -0.18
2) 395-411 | -0.74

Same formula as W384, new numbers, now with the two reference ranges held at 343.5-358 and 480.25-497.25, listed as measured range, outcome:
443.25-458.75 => -0.01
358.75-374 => 0.24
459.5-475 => 0.02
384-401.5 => -0.02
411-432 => 0.01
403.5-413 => -0.01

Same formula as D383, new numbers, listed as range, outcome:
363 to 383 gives 387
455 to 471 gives 466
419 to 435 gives 473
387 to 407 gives 486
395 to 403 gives 494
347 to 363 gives 441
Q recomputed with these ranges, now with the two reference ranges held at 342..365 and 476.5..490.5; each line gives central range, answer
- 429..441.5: -0.038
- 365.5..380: 0.185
